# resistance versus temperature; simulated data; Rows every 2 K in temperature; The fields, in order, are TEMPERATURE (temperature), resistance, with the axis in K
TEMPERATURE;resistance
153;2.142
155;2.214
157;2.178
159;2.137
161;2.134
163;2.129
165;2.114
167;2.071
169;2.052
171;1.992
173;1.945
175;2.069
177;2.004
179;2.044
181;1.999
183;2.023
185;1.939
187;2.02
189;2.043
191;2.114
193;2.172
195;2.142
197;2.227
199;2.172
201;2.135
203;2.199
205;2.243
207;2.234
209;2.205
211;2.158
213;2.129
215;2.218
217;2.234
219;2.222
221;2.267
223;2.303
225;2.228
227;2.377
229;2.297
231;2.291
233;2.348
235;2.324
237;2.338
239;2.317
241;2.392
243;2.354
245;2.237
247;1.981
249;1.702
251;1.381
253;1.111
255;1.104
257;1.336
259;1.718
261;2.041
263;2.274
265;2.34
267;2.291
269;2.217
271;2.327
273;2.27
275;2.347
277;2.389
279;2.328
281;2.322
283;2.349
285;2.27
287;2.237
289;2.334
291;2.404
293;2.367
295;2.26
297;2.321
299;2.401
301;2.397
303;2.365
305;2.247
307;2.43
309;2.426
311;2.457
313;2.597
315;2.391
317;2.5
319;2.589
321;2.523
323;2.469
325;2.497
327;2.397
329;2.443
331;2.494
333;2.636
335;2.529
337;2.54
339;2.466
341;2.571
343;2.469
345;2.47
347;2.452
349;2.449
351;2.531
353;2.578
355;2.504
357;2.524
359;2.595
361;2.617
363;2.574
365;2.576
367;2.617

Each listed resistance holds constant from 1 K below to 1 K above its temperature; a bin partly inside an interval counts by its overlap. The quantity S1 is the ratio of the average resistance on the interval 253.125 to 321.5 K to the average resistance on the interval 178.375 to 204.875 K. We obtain 1.1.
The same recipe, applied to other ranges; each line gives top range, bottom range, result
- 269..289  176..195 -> 1.13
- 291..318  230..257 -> 1.22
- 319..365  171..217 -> 1.19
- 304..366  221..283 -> 1.18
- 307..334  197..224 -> 1.13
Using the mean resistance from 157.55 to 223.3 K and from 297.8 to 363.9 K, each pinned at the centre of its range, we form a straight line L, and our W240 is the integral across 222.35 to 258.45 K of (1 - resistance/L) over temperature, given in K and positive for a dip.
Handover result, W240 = 3.70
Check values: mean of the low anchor 2.12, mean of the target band 2.02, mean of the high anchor 2.49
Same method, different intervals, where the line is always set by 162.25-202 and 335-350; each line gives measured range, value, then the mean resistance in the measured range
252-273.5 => 3.6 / 1.9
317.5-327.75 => -0.2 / 2.5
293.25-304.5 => 0.1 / 2.35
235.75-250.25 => 0.3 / 2.18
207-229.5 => -0.8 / 2.24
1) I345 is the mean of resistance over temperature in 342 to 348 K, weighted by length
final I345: 2.46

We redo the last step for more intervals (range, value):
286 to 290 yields 2.29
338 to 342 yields 2.52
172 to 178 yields 2.01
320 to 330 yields 2.47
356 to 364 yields 2.58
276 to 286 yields 2.33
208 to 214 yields 2.16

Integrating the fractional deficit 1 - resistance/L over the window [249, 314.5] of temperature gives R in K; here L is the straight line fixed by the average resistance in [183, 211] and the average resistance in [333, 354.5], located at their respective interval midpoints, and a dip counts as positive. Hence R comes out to 5.2 K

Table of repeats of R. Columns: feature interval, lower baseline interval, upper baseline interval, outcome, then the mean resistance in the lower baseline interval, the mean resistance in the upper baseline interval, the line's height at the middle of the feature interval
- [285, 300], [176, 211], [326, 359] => 0.3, 2.11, 2.51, 2.37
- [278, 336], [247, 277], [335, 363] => -4.9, 1.91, 2.52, 2.23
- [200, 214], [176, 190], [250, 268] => -1.9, 2.01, 1.73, 1.92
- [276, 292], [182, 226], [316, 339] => 0.4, 2.16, 2.51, 2.39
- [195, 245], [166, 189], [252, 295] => -4.7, 2.02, 2.12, 2.06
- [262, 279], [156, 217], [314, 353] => 0.2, 2.11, 2.5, 2.33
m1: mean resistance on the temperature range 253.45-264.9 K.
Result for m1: 1.72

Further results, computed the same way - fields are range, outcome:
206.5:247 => 2.27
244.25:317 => 2.17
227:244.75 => 2.33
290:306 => 2.35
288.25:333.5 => 2.43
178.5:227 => 2.16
